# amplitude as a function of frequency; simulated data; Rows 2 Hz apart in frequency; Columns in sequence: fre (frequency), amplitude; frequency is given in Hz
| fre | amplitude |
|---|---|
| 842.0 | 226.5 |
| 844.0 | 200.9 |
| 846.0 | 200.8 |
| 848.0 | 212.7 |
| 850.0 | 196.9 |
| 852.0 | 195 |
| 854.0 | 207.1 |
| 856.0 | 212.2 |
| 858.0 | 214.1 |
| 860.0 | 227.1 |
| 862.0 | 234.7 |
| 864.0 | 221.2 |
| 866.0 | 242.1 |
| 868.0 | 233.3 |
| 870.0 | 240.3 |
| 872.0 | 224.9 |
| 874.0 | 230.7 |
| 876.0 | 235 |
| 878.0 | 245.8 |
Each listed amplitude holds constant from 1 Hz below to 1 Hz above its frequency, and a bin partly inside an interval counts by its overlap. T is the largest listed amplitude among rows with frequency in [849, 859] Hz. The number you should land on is 214.1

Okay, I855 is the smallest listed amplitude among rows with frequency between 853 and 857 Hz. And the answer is 207.1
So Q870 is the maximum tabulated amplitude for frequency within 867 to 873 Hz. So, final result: 240.3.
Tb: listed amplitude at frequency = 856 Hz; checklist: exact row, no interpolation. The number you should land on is 212.2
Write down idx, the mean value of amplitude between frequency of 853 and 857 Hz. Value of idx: 210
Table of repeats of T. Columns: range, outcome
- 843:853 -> 212.7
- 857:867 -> 242.1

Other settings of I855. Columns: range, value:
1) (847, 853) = 195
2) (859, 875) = 221.2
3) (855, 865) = 212.2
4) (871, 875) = 224.9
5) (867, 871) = 233.3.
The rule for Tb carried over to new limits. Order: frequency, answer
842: 226.5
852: 195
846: 200.8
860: 227.1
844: 200.9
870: 240.3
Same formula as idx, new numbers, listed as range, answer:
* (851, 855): 201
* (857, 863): 225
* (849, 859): 205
